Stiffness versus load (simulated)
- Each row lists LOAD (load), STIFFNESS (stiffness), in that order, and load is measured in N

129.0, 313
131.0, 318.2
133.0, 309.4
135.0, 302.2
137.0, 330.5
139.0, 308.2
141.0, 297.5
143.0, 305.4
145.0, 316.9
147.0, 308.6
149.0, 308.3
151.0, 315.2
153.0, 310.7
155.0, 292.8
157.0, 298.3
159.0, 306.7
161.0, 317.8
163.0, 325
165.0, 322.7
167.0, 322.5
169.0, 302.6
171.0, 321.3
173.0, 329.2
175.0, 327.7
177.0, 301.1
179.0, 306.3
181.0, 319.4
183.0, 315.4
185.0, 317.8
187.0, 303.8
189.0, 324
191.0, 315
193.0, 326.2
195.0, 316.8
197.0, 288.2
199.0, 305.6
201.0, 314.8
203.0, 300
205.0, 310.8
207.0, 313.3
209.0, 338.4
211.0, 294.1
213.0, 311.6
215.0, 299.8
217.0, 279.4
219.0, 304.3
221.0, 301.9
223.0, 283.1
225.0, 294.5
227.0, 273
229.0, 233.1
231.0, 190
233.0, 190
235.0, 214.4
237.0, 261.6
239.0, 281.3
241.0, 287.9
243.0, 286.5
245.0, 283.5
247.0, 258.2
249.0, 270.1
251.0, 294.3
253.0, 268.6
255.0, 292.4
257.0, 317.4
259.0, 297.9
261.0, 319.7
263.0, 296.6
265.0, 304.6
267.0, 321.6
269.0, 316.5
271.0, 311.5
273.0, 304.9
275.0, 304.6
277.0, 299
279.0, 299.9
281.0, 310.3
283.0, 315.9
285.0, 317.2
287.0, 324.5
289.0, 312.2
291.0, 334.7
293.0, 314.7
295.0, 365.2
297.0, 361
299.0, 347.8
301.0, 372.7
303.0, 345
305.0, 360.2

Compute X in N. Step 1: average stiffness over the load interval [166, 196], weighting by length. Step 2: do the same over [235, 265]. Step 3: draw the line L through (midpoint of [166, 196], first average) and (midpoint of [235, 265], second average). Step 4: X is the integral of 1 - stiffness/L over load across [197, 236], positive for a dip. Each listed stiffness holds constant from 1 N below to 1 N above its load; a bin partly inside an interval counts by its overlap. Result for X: 2.46 N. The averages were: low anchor 317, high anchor 285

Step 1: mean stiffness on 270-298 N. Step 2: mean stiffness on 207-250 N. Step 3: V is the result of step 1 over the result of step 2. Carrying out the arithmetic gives 1.17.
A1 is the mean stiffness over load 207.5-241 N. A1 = 273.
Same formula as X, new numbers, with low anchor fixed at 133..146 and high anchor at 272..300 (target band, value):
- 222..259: 6.1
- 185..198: 0.1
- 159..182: -0.3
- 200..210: 0.0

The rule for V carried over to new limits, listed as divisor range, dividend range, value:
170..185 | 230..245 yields 0.78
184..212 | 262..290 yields 0.99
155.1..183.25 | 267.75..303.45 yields 1.03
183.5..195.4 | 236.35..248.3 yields 0.87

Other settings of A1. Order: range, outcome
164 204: 314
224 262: 269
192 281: 290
